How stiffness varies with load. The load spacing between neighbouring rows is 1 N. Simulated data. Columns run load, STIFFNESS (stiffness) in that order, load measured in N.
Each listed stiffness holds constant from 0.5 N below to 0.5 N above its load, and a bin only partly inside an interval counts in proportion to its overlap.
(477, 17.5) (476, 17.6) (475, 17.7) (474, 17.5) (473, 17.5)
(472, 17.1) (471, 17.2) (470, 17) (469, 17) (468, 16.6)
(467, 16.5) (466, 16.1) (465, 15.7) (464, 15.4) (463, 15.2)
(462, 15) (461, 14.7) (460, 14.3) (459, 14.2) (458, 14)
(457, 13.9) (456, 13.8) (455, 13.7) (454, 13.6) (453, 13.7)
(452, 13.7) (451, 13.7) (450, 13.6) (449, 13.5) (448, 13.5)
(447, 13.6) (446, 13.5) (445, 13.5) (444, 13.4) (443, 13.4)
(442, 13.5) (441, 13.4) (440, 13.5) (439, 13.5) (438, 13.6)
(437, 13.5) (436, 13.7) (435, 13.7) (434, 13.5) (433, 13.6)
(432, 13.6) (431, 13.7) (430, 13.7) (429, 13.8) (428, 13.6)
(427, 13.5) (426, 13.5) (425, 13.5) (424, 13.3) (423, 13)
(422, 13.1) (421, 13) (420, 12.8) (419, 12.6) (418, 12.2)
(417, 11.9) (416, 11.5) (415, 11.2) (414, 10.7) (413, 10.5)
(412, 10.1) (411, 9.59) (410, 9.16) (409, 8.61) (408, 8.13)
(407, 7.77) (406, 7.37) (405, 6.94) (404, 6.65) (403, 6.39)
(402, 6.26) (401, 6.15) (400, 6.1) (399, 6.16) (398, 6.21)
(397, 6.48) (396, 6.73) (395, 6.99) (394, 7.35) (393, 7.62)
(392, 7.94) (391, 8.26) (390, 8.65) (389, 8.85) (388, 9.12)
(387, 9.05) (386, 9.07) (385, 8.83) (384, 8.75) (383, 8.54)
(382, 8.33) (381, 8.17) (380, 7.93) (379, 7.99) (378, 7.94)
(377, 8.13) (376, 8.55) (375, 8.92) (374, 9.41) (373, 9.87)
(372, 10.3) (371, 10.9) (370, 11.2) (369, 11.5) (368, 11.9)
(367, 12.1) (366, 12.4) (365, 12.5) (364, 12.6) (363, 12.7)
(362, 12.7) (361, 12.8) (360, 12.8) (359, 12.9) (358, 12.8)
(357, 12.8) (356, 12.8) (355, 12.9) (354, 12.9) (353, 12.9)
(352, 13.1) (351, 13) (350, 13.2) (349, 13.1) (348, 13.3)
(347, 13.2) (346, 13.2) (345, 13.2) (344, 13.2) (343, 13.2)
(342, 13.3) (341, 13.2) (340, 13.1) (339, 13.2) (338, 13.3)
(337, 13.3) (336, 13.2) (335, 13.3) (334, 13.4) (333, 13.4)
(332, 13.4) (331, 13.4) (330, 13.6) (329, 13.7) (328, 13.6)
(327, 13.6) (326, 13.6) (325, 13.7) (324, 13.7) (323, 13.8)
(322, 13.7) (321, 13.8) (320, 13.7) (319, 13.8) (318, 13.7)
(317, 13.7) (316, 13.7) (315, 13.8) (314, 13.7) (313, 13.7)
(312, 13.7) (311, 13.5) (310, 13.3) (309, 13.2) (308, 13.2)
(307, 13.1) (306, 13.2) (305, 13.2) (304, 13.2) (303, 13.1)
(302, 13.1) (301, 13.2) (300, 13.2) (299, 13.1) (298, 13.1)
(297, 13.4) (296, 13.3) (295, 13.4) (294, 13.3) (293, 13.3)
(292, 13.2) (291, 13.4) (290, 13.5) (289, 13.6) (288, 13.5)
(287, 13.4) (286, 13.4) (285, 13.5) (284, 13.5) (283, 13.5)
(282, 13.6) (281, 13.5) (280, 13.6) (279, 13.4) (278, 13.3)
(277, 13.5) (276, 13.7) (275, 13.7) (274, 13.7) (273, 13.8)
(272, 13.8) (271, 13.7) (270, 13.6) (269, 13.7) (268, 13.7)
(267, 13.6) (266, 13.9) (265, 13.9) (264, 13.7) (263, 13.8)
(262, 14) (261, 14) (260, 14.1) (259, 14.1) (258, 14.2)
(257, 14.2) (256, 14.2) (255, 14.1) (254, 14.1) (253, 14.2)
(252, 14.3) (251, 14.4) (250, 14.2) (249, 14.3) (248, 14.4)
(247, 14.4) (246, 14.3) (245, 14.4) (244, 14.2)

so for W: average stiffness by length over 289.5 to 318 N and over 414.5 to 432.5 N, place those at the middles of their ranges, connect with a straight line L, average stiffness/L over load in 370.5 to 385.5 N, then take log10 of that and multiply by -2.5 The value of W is 0.43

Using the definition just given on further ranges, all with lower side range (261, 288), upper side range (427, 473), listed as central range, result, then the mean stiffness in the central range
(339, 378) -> 0.15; 12.1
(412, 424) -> 0.18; 12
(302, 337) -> 0.03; 13.5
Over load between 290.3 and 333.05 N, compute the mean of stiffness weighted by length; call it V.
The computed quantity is 13.5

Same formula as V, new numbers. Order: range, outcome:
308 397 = 11.8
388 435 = 10.1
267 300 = 13.5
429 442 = 13.6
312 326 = 13.7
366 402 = 8.59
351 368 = 12.7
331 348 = 13.3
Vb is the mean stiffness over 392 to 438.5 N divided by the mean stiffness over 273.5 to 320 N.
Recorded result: 0.78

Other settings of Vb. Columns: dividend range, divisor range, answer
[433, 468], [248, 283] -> 1.01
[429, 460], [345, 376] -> 1.12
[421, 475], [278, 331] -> 1.06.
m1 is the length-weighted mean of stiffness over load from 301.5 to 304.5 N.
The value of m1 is 13.1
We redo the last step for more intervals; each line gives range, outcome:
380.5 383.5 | 8.35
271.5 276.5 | 13.7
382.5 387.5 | 8.85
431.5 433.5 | 13.6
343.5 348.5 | 13.2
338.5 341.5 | 13.2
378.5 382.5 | 8.11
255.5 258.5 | 14.2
